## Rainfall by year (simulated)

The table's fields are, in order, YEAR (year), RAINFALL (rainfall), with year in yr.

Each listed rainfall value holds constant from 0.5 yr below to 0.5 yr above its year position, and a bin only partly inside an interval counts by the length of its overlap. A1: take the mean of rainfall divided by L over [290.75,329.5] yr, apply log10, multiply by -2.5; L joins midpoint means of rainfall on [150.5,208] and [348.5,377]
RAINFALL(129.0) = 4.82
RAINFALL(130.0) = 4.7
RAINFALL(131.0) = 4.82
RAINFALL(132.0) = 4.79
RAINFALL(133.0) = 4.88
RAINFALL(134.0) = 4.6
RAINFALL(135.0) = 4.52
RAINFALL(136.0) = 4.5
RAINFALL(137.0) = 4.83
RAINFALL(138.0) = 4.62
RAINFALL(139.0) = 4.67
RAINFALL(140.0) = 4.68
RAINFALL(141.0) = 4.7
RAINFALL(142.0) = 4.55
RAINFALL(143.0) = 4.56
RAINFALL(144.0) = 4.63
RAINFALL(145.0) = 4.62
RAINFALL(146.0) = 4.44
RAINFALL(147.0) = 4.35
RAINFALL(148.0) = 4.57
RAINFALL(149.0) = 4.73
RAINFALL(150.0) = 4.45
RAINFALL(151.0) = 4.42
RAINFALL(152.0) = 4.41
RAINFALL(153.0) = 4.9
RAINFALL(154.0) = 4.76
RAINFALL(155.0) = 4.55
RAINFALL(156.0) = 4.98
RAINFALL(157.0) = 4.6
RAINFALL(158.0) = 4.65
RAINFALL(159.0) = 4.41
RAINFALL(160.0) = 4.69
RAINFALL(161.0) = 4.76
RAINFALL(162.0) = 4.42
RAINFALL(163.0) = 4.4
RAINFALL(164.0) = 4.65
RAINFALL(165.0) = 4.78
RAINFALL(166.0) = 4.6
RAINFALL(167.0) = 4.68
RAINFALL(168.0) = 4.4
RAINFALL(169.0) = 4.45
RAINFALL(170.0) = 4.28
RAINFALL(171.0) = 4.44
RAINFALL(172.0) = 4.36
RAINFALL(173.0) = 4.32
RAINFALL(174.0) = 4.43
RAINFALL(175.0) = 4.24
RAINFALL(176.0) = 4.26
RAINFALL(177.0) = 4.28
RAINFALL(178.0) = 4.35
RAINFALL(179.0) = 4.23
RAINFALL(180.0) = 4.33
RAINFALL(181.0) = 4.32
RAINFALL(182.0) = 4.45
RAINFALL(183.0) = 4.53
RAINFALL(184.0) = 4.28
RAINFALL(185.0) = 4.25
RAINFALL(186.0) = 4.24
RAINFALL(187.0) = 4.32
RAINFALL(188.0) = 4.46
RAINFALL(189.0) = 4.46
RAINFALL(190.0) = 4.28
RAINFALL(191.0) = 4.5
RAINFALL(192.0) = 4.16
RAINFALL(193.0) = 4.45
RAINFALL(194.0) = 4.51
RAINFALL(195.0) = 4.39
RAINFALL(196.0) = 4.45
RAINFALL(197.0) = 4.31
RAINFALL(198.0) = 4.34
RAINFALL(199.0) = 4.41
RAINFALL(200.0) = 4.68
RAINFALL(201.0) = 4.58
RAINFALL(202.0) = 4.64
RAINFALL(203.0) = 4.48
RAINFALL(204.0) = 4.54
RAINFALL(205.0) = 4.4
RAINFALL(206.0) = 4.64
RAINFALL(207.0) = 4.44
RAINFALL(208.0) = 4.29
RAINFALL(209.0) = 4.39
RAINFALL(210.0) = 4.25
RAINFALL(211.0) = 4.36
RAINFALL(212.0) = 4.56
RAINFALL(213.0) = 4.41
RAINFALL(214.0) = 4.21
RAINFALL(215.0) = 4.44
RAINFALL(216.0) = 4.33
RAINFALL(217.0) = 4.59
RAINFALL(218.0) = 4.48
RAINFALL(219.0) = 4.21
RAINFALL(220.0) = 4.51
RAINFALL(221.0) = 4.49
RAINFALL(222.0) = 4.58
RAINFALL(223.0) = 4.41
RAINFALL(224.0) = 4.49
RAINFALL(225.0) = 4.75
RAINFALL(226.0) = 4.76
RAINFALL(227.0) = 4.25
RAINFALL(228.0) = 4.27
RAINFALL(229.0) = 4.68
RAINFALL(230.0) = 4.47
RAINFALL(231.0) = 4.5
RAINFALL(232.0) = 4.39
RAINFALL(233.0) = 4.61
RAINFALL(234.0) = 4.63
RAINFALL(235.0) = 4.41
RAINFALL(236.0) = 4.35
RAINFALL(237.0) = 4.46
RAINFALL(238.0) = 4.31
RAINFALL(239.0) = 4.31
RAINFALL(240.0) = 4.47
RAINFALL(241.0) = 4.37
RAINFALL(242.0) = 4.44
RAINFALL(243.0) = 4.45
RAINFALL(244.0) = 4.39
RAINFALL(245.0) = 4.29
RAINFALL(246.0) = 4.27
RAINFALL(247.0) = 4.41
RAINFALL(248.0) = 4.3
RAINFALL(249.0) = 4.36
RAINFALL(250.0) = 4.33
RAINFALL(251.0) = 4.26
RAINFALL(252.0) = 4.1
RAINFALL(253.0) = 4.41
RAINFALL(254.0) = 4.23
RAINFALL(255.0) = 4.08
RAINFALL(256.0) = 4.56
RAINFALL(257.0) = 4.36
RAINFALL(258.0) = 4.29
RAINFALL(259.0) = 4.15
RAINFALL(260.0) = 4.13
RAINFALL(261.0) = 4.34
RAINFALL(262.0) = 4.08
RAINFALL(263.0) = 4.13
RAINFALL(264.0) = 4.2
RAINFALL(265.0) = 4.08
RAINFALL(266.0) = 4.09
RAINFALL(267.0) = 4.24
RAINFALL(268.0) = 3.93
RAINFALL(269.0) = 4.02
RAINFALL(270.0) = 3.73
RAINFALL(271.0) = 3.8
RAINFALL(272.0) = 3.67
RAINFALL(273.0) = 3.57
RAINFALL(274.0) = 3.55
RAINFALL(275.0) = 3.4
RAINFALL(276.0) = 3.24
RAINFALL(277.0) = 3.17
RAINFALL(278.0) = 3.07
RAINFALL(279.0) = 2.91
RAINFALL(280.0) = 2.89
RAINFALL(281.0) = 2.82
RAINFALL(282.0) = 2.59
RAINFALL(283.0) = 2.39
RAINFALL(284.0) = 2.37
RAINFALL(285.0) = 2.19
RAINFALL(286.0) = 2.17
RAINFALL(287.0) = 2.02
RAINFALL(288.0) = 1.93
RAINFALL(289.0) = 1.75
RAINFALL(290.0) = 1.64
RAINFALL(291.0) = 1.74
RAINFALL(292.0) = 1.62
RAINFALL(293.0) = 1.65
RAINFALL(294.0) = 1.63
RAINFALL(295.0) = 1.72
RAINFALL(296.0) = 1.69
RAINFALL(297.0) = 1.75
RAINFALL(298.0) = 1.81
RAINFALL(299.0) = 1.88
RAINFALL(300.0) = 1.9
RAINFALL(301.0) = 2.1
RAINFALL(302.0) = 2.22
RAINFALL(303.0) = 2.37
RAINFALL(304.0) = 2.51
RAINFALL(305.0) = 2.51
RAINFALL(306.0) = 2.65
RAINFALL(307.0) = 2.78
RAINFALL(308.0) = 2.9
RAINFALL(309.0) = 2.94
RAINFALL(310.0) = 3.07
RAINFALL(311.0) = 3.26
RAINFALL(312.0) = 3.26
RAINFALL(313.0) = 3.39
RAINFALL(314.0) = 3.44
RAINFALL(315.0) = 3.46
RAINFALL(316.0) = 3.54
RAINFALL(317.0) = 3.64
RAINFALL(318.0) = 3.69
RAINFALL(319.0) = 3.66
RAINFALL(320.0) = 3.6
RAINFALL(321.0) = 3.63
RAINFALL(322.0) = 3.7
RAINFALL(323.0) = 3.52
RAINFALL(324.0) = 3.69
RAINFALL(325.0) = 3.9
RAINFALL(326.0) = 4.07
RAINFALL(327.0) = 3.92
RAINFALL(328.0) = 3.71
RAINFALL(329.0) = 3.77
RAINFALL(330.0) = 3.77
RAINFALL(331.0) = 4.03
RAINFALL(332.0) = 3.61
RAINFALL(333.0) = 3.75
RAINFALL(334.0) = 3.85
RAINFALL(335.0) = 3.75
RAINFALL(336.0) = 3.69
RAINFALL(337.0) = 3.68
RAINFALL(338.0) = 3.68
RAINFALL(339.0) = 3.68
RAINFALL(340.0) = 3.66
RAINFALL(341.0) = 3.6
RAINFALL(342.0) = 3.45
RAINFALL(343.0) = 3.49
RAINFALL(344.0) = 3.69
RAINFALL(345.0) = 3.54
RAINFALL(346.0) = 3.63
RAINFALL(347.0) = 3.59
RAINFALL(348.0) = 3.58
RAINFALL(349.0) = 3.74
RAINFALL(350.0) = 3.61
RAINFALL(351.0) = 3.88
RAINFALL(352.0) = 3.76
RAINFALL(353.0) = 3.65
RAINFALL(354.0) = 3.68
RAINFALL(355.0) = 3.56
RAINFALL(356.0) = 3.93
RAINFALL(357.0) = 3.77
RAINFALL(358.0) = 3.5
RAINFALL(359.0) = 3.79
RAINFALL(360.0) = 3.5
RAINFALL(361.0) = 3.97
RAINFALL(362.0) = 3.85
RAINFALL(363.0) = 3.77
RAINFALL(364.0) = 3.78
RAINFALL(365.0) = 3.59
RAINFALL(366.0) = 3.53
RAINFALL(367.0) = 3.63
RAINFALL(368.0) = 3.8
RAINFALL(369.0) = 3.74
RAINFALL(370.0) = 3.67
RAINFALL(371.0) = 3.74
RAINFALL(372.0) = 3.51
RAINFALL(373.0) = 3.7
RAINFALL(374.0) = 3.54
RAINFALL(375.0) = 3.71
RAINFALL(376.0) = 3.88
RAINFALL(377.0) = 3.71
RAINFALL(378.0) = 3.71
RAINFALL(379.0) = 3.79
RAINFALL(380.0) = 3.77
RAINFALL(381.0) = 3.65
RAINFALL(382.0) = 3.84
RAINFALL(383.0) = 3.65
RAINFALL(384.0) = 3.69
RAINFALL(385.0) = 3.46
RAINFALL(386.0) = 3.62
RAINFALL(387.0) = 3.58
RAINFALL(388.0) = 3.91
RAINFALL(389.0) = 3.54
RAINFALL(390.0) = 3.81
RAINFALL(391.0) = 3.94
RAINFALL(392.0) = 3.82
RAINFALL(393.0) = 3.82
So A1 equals 0.330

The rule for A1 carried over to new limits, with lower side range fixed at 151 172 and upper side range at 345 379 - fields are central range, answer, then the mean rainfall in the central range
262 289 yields 0.26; 3.23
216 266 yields -0.04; 4.37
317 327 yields 0.04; 3.72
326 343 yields 0.03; 3.73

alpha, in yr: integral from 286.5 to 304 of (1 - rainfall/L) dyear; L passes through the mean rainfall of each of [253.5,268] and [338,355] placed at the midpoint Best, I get 9.3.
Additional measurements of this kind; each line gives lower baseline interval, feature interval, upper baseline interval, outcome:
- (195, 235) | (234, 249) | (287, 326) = -1.6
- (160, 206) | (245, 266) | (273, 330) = -5.0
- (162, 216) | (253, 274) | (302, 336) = -1.3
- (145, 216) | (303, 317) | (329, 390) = 3.1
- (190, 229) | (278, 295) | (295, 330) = 6.2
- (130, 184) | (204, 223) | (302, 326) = -1.6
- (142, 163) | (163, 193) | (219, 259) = 0.9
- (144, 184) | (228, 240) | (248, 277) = -0.8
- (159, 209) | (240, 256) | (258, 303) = -4.4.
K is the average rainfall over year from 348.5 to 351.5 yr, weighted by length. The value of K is 3.74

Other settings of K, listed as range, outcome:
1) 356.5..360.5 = 3.64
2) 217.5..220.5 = 4.4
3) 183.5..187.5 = 4.27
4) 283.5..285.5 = 2.28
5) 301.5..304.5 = 2.37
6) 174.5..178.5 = 4.28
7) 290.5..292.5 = 1.68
